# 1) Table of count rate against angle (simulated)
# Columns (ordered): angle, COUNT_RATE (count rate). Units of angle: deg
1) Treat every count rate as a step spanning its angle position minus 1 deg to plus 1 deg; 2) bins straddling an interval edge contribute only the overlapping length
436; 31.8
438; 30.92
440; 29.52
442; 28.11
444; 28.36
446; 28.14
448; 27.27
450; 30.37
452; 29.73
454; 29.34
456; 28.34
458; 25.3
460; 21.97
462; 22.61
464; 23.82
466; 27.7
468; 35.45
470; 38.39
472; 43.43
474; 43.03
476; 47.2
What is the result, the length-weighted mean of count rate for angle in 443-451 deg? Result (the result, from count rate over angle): 28.5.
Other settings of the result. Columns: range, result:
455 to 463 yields 24.6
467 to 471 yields 36.9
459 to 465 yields 22.8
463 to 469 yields 29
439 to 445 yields 28.7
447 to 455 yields 29.2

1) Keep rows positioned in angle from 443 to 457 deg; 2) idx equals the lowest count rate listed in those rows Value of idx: 27.27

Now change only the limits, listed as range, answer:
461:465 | 22.61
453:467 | 21.97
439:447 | 28.11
